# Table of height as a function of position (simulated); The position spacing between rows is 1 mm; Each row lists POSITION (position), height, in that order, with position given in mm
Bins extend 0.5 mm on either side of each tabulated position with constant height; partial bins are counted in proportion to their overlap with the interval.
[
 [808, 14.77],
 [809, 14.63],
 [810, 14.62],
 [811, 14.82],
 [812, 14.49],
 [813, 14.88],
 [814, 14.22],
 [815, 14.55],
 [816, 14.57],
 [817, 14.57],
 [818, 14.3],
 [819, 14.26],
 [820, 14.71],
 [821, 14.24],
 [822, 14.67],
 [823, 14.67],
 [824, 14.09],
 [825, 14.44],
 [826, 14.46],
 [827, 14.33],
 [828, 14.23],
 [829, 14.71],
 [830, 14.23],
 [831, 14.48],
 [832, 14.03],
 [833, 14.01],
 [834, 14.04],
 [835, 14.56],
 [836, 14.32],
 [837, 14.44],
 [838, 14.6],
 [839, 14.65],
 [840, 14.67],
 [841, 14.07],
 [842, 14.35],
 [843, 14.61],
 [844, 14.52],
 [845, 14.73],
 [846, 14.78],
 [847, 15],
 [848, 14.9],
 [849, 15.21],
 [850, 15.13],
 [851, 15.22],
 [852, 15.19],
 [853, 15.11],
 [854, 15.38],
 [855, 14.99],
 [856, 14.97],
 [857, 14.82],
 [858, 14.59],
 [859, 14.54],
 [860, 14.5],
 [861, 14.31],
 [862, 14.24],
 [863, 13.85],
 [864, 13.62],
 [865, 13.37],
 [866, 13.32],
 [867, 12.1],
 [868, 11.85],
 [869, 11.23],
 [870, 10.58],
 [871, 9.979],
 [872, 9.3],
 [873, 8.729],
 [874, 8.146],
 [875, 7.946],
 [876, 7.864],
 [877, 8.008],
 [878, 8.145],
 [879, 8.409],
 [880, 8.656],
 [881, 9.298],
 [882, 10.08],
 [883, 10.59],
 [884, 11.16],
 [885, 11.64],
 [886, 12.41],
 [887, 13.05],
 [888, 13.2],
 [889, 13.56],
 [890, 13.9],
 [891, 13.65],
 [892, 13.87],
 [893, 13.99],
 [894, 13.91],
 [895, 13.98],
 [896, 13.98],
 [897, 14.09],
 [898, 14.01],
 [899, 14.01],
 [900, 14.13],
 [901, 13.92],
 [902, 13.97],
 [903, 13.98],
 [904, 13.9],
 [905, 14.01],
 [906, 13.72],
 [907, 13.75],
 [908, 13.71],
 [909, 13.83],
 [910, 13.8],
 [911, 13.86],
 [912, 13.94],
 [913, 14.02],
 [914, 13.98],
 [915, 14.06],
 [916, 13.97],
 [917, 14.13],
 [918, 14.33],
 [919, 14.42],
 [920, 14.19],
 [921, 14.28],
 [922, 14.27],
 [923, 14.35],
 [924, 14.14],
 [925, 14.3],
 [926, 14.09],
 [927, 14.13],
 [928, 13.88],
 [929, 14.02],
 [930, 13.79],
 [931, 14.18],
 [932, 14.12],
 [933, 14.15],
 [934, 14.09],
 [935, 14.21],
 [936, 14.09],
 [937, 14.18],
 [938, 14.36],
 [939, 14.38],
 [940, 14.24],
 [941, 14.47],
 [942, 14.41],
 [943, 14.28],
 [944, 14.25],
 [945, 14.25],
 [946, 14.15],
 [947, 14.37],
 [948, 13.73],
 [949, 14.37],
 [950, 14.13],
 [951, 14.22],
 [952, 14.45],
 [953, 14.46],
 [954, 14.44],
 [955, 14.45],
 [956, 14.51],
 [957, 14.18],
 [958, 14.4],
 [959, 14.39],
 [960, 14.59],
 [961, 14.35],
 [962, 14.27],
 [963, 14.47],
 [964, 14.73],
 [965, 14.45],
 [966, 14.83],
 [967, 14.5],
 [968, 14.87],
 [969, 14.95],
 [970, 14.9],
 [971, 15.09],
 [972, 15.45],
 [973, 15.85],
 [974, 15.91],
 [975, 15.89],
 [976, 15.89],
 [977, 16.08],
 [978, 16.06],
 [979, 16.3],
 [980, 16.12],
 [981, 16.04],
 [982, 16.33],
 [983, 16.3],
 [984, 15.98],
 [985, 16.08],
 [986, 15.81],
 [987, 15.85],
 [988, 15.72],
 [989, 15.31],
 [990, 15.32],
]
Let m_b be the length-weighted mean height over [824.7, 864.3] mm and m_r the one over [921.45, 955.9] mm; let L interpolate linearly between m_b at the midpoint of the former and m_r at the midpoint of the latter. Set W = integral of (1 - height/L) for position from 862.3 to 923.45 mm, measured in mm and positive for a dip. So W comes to 7.8 mm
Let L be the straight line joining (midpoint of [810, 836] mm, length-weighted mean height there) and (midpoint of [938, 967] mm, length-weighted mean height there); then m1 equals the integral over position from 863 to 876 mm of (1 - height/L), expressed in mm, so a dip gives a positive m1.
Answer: 3.2 mm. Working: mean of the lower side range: 14.4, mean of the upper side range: 14.4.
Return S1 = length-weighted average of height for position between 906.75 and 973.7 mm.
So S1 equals 14.3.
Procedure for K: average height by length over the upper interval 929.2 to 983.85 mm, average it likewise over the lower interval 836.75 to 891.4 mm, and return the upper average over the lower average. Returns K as 1.16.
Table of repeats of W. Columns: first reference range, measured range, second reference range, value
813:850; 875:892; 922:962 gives 4.16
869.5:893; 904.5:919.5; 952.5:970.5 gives -2.30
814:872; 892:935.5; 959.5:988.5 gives 2.39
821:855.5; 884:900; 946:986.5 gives 1.40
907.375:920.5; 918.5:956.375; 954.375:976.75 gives 0.46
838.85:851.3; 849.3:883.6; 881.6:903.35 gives 5.13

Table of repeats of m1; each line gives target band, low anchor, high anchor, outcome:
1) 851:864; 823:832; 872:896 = -2.1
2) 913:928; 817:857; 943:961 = 0.2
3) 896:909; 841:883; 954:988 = -0.3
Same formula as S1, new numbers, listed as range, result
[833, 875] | 13.7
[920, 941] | 14.2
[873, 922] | 12.7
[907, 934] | 14.1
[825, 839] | 14.4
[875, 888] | 9.99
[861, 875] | 11.5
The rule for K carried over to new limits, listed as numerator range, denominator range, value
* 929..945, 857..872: 1.10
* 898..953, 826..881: 1.07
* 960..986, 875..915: 1.22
